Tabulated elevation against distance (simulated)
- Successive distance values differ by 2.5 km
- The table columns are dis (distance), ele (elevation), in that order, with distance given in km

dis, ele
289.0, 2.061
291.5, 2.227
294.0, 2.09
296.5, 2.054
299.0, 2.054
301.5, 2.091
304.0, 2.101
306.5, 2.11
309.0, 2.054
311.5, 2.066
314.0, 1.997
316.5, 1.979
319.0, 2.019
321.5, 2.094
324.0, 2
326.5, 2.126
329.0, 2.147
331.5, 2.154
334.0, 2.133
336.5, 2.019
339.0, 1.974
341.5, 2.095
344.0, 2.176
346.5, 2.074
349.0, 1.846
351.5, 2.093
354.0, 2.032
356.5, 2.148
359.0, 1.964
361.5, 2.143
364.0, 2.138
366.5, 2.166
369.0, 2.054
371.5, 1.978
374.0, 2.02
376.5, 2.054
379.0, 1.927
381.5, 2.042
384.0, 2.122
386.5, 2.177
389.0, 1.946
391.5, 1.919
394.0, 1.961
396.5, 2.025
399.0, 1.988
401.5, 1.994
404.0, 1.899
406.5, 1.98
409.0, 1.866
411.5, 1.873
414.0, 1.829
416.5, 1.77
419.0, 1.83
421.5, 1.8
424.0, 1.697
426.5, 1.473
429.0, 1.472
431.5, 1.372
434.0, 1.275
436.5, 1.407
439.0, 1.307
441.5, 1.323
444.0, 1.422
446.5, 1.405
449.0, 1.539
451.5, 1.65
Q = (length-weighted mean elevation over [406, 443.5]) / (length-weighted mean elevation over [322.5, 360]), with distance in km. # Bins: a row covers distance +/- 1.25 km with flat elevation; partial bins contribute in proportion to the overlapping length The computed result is 0.8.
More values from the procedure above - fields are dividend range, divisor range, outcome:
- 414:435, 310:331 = 0.78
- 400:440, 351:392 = 0.82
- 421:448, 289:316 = 0.69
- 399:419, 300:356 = 0.92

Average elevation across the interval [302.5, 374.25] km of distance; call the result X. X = 2.07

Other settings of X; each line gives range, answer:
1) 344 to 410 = 2.02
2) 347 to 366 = 2.06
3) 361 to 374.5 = 2.08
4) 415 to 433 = 1.63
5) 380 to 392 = 2.05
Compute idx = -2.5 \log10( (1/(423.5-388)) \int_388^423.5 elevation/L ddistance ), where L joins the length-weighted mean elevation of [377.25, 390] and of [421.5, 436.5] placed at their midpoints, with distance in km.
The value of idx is -0.08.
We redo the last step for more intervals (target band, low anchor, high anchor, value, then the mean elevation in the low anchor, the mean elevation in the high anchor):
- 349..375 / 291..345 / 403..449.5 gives -0.10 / 2.08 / 1.61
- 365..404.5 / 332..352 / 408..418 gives -0.05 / 2.05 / 1.83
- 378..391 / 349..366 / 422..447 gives -0.11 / 2.07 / 1.43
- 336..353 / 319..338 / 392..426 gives 0.00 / 2.09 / 1.88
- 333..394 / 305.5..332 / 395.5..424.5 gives -0.04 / 2.06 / 1.88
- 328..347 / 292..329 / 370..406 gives -0.03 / 2.07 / 2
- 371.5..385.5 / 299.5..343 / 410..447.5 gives -0.13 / 2.07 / 1.55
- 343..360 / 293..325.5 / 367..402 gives -0.01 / 2.05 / 2.02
